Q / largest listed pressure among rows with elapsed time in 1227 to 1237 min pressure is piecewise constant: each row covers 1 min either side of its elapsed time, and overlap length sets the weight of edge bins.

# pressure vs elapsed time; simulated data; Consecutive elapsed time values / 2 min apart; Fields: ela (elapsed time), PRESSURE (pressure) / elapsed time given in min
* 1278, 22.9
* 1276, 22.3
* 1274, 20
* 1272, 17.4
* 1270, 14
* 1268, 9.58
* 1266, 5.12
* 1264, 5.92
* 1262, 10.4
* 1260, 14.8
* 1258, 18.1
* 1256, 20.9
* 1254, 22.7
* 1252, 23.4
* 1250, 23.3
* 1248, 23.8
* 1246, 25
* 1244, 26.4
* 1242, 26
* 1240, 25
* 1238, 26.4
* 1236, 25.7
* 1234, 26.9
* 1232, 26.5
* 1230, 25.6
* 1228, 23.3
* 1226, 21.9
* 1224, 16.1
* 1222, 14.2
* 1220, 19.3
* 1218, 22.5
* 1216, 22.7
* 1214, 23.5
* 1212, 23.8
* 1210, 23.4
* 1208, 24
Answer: 26.9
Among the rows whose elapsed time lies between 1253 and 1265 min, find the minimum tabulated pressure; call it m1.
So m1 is 5.92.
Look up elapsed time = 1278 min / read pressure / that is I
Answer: 22.9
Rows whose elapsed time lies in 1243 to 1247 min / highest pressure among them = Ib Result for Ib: 26.4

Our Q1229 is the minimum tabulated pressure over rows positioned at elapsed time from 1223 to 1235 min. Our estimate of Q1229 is 16.1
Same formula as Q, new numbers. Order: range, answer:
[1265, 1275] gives 20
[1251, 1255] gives 23.4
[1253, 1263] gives 22.7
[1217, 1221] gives 22.5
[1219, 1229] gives 23.3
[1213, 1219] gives 23.5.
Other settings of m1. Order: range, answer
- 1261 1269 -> 5.12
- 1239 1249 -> 23.8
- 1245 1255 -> 22.7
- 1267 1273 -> 9.58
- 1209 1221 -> 19.3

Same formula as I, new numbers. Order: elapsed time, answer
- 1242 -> 26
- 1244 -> 26.4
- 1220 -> 19.3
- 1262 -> 10.4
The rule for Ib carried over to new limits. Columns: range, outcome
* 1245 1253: 25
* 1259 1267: 14.8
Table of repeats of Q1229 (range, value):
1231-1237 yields 25.7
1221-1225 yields 14.2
